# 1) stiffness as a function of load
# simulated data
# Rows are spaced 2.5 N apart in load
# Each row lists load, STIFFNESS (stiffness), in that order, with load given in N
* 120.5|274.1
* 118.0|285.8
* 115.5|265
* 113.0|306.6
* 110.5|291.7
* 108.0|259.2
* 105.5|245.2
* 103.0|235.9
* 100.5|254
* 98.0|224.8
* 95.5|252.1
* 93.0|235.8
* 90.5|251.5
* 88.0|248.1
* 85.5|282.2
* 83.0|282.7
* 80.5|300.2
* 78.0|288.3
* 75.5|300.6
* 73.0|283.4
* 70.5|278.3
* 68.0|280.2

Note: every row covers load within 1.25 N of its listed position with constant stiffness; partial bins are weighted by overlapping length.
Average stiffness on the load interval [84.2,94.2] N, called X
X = 255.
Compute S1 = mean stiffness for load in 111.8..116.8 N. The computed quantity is 286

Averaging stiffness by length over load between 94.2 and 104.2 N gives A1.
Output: 242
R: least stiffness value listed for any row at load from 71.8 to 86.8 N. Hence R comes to 282.2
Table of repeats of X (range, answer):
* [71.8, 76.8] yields 292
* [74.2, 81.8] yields 296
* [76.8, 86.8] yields 288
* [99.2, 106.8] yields 245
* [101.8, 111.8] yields 258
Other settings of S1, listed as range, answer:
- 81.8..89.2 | 271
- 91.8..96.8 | 244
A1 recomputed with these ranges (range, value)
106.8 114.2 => 286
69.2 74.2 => 281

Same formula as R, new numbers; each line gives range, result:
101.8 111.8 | 235.9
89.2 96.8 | 235.8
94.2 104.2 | 224.8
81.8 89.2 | 248.1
